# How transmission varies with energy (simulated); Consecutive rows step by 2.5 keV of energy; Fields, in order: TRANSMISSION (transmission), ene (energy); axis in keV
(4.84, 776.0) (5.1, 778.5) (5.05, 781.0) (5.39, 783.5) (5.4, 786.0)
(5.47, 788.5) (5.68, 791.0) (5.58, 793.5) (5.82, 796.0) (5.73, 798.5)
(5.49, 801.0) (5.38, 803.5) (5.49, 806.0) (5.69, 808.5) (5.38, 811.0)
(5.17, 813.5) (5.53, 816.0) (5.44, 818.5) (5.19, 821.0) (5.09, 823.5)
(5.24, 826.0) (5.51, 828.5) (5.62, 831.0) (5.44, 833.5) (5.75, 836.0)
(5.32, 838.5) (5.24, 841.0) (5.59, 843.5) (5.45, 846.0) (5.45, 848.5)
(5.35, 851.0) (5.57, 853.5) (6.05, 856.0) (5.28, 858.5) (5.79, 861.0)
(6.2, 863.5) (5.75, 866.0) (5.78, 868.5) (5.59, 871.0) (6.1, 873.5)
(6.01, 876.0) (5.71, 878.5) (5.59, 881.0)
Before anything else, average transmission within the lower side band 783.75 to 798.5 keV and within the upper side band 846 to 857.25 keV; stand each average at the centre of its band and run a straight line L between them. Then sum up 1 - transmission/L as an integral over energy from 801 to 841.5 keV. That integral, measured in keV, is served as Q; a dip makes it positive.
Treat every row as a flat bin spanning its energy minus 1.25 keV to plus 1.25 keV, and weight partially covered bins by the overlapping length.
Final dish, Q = 1.3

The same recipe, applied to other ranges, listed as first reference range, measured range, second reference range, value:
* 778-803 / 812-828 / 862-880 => 1.0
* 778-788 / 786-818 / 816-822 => -1.3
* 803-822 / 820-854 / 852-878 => 1.1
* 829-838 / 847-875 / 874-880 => 0.2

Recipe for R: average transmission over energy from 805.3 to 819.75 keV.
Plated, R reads 5.45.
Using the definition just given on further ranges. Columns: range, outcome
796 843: 5.44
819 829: 5.25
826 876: 5.62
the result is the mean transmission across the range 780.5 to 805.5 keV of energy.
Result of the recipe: 5.51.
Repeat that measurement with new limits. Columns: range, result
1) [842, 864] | 5.61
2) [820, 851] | 5.41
